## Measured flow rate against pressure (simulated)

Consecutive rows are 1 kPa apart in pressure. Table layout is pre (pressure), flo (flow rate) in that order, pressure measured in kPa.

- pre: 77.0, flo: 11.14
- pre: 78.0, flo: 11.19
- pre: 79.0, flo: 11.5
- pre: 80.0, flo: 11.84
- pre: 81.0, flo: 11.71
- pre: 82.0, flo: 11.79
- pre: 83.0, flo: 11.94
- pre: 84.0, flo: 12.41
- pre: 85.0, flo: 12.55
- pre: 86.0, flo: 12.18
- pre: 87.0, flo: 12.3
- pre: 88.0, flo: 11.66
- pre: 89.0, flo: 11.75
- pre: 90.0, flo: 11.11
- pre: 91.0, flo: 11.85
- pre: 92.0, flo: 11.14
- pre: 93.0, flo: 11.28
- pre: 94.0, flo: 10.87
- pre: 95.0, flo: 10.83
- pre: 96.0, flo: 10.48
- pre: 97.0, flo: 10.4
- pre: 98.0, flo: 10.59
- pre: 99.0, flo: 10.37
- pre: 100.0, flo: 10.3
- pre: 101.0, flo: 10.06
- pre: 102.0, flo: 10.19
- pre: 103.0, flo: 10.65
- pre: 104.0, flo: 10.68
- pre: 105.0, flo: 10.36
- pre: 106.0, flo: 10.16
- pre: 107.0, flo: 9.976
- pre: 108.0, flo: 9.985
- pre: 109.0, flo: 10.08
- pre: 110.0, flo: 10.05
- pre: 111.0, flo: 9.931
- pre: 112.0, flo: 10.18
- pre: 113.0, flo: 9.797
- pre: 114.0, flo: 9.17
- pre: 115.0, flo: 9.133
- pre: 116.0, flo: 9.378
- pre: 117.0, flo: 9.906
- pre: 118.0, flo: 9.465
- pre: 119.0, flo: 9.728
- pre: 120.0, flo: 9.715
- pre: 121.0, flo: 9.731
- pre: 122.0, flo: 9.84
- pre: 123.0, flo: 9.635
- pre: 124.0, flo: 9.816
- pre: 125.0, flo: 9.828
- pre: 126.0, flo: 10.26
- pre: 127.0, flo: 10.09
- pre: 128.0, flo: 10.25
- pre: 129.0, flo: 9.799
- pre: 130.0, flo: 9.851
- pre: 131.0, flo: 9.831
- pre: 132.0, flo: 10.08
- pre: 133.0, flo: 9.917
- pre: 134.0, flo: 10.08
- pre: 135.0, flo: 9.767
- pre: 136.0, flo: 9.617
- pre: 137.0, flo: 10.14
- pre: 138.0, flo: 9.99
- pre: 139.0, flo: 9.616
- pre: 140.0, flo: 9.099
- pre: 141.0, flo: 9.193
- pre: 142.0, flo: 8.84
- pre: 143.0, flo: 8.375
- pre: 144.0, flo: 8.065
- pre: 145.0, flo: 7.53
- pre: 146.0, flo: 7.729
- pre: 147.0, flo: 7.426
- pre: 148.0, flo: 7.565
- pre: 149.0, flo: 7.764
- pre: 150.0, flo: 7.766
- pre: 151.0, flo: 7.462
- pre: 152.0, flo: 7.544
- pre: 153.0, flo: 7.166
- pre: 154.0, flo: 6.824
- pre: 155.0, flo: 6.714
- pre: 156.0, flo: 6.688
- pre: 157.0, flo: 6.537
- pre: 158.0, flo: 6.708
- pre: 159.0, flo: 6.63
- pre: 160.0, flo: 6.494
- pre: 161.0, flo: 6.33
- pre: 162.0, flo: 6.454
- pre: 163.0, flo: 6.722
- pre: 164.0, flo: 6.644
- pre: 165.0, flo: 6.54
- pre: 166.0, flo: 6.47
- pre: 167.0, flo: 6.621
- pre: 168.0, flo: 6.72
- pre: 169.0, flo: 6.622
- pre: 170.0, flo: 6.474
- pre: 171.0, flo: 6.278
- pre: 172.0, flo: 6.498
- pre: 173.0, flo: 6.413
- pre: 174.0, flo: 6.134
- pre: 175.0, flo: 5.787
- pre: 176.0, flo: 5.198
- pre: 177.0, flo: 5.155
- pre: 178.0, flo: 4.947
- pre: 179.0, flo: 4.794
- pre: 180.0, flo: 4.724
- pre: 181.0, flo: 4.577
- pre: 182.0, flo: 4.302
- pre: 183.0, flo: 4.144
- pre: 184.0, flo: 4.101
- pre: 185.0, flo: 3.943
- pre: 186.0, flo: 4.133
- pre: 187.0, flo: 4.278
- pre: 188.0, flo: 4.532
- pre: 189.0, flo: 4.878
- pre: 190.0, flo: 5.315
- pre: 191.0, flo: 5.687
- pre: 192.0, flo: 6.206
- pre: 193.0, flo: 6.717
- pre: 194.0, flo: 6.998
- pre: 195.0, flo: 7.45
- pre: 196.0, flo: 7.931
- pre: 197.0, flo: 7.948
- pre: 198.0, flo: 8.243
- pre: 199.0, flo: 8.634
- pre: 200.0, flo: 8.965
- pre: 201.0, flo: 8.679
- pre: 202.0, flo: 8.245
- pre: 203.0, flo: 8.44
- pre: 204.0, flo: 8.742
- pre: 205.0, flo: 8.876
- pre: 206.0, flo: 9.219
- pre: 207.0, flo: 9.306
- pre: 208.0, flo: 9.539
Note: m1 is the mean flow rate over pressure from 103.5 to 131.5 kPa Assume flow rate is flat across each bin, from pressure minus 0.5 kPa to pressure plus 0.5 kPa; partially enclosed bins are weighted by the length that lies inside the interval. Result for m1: 9.88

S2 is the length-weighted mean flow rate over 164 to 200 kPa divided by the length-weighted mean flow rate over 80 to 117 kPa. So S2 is 0.6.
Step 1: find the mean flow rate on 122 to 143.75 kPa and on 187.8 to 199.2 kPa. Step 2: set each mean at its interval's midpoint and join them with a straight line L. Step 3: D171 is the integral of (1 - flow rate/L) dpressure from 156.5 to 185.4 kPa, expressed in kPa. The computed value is 7.47 kPa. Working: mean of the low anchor 9.7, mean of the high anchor 6.72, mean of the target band 5.83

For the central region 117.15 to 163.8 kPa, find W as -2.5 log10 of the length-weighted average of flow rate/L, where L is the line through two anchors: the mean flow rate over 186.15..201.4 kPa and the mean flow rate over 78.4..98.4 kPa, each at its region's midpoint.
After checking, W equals 0.078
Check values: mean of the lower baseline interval 11.5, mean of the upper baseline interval 6.76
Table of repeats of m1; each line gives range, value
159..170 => 6.56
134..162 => 7.92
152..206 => 6.4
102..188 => 7.94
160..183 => 5.9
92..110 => 10.4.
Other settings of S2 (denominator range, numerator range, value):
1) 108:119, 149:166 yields 0.70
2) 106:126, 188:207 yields 0.78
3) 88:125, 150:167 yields 0.66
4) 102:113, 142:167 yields 0.70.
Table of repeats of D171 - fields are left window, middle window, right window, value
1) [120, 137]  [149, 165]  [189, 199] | 3.25 kPa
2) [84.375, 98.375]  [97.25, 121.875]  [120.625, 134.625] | 1.54 kPa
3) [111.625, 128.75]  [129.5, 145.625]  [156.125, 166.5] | -1.81 kPa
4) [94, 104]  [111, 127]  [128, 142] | 0.54 kPa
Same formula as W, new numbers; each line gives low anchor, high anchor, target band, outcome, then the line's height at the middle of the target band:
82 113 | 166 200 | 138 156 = 0.01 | 7.99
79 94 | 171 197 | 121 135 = -0.10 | 9.09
